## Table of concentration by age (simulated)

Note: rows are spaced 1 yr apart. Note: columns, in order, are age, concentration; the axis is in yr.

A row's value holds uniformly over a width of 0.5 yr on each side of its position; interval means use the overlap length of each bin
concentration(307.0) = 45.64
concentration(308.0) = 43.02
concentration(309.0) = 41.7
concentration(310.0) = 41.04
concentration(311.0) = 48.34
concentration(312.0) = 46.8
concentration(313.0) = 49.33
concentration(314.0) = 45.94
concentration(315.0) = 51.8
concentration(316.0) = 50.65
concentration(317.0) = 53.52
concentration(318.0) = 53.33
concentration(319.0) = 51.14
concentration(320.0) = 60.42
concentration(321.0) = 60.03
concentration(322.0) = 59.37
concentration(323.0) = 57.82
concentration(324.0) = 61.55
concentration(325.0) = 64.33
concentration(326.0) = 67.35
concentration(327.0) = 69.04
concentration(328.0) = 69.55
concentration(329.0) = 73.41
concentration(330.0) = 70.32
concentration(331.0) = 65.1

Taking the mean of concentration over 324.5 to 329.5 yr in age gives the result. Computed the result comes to 68.7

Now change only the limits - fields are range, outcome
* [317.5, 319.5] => 52.2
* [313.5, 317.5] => 50.5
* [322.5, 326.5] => 62.8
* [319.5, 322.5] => 59.9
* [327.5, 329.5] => 71.5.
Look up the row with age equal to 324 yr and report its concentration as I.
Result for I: 61.55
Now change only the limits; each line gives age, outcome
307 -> 45.64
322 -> 59.37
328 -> 69.55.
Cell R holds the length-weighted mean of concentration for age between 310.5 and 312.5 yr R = 47.6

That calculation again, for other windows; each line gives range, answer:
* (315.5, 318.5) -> 52.5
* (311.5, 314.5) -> 47.4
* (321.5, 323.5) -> 58.6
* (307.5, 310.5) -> 41.9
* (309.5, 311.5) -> 44.7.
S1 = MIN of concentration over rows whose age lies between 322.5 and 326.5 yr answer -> 57.82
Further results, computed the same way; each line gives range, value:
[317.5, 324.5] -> 51.14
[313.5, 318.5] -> 45.94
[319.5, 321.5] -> 60.03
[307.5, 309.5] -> 41.7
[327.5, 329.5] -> 69.55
